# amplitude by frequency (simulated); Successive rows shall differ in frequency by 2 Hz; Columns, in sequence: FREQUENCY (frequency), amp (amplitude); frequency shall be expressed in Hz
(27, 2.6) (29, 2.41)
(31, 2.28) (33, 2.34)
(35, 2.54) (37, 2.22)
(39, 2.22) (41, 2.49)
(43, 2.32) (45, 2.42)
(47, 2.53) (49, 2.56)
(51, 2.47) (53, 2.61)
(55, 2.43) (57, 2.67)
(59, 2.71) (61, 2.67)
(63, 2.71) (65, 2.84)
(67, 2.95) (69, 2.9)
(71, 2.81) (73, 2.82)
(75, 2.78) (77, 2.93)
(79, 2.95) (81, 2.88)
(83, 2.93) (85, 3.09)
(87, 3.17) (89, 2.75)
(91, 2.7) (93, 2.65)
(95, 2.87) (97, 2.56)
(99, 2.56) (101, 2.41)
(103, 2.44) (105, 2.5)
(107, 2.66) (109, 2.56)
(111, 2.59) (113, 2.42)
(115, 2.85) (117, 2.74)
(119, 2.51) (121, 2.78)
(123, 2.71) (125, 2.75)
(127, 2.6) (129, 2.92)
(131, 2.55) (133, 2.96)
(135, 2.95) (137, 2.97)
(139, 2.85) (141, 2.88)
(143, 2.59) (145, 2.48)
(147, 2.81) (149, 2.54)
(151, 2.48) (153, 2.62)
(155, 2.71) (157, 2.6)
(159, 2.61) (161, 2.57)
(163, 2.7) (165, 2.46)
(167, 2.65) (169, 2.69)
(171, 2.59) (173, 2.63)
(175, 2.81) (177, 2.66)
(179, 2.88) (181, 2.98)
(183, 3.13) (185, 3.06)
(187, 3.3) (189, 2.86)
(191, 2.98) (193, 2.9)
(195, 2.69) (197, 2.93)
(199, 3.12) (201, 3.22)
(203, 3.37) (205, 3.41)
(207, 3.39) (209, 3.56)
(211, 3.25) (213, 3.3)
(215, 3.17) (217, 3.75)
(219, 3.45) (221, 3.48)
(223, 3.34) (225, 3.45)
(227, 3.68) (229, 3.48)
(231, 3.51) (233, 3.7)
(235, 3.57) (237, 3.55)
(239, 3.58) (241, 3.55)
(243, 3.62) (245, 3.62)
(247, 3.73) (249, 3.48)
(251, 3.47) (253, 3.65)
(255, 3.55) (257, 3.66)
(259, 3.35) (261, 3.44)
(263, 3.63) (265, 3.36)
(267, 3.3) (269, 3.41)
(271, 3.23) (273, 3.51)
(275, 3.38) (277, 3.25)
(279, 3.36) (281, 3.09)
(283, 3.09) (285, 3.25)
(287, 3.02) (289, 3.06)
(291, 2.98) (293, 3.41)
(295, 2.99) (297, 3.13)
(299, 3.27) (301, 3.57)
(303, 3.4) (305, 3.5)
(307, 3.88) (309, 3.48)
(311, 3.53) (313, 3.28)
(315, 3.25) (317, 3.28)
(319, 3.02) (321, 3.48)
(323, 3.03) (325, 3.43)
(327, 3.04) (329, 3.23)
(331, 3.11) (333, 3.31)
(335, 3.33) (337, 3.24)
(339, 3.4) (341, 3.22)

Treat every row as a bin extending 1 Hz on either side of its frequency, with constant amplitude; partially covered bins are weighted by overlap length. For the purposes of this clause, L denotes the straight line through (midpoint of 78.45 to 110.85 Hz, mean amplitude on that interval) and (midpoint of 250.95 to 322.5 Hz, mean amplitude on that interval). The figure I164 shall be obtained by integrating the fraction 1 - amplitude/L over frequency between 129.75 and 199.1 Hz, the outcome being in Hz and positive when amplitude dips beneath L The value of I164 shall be 4.14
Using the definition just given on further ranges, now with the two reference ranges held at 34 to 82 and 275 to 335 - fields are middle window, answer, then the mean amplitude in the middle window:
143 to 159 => 1.5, 2.6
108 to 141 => 0.9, 2.74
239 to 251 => -1.8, 3.59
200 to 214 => -1.6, 3.36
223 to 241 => -2.7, 3.55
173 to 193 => 0.1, 2.94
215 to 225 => -1.4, 3.47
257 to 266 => -0.9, 3.47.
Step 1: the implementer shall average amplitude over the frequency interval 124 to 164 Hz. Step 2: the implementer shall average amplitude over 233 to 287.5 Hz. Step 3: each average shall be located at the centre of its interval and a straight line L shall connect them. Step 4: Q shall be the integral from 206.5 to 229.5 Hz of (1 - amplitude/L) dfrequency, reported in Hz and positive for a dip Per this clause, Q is -1.9 Hz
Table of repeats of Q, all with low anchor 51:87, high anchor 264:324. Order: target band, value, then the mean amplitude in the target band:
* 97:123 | 2.75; 2.59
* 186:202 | 0.40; 3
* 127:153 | 1.94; 2.74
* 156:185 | 2.90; 2.72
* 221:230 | -0.98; 3.49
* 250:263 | -1.28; 3.53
